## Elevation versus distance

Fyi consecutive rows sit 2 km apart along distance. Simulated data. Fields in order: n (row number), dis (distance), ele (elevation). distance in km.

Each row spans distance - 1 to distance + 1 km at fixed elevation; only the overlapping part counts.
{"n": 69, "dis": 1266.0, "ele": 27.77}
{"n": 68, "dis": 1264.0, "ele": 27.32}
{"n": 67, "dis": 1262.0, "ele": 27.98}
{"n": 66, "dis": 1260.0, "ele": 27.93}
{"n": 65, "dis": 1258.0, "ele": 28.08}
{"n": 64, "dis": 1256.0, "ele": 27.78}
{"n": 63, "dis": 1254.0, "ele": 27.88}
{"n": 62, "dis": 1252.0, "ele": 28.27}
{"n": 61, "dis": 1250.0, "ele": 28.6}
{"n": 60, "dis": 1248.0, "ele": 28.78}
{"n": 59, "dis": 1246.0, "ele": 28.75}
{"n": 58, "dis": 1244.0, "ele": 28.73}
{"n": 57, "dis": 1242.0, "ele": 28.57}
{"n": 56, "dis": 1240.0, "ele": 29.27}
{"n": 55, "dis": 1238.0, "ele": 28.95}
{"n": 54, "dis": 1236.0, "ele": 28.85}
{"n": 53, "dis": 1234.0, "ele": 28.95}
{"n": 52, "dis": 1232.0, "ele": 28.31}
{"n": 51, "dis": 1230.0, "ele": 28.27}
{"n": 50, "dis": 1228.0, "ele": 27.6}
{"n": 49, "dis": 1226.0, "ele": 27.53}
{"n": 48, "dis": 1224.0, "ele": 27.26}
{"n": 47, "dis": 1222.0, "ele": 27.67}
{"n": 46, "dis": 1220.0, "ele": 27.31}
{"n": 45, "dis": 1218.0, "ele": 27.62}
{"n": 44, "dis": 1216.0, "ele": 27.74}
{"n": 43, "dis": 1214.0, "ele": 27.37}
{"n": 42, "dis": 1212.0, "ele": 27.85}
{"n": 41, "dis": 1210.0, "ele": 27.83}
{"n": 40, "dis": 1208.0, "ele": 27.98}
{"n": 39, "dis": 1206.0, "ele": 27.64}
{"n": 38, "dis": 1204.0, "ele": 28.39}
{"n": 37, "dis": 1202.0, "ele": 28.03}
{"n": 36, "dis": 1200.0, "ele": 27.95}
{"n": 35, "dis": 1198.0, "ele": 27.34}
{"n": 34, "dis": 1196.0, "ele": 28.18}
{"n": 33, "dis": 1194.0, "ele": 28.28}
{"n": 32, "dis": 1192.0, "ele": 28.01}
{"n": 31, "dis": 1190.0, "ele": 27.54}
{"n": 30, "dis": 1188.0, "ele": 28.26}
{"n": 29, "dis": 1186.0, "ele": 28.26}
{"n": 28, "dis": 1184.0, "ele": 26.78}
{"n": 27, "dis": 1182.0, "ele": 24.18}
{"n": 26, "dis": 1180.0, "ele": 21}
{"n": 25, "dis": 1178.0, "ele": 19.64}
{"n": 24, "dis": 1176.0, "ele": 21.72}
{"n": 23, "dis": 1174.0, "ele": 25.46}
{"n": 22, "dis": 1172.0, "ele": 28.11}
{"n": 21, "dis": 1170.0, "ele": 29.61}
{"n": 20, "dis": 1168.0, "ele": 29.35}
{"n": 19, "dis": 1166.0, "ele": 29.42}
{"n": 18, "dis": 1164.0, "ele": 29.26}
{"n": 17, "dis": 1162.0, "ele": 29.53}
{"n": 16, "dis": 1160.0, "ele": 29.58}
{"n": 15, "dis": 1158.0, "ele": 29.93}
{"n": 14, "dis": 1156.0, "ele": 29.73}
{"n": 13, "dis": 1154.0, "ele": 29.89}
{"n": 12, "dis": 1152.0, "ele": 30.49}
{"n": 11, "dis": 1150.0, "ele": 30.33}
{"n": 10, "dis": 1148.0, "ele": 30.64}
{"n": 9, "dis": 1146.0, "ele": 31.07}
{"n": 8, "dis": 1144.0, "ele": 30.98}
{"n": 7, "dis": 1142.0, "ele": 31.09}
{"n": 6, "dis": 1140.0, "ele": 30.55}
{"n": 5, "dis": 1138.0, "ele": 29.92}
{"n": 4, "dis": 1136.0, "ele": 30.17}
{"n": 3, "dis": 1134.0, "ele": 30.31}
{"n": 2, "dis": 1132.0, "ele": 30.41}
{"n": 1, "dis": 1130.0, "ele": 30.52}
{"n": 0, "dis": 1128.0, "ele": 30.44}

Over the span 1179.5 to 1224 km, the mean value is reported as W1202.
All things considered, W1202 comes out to 27.4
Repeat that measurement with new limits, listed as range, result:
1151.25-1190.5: 27.4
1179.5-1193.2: 26.5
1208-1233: 27.7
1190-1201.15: 27.9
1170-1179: 24.4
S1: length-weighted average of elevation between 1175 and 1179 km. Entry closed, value 20.7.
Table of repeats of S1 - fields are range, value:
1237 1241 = 29.1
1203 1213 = 27.9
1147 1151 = 30.5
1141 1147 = 31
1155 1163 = 29.7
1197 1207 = 27.9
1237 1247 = 28.9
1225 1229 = 27.6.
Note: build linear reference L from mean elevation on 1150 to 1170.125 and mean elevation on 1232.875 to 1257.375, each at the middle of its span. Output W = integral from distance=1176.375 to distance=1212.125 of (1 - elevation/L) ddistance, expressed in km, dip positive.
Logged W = 3.1 km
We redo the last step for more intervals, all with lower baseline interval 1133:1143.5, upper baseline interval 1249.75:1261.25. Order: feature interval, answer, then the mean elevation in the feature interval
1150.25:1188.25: 3.1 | 27.4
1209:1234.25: 0.9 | 27.8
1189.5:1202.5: 0.6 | 27.9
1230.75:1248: -0.2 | 28.8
